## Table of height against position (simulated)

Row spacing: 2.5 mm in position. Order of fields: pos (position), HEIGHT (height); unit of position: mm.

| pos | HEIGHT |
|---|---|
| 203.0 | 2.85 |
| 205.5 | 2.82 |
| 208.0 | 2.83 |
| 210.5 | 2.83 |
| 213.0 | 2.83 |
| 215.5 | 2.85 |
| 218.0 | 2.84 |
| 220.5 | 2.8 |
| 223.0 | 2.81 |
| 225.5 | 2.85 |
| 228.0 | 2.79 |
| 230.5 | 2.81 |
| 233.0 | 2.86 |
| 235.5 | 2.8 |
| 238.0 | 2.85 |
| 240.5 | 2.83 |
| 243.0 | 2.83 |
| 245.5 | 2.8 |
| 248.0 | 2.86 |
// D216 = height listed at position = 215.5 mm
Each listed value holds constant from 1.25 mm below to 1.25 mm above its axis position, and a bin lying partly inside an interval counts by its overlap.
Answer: 2.85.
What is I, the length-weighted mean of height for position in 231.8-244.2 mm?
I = 2.83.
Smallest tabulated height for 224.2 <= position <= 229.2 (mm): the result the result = 2.79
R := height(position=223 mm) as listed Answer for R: 2.81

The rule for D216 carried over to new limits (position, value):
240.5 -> 2.83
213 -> 2.83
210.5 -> 2.83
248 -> 2.86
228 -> 2.79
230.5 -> 2.81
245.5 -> 2.8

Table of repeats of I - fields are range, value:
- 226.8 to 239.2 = 2.82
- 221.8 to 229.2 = 2.82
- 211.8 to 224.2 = 2.83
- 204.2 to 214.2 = 2.83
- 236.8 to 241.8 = 2.84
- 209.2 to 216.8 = 2.84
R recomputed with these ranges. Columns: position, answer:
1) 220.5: 2.8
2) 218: 2.84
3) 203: 2.85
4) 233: 2.86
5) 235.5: 2.8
